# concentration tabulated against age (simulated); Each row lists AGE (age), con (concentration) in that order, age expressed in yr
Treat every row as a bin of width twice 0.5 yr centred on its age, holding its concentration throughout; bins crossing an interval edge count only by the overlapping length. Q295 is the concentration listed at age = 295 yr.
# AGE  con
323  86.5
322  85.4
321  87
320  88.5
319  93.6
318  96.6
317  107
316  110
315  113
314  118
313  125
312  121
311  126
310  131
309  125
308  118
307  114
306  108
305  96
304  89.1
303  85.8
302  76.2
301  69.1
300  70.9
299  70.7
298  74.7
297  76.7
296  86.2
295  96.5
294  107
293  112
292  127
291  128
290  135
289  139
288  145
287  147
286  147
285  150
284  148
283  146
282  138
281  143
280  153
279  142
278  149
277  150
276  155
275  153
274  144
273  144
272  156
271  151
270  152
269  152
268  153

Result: 96.5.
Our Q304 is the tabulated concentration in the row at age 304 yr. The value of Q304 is 89.1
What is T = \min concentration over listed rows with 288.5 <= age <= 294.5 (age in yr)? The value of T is 107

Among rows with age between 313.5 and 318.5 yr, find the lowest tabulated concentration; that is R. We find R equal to 96.6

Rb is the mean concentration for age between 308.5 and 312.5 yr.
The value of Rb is 126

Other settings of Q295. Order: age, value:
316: 110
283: 146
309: 125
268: 153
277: 150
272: 156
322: 85.4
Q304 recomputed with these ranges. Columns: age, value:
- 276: 155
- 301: 69.1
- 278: 149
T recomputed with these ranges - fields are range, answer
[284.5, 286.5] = 147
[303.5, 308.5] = 89.1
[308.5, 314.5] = 118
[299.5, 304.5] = 69.1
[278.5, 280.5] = 142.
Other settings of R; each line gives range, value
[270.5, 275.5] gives 144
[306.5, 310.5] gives 114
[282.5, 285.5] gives 146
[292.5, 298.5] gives 74.7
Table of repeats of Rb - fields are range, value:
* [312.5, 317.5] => 115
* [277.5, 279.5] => 146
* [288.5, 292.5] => 132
